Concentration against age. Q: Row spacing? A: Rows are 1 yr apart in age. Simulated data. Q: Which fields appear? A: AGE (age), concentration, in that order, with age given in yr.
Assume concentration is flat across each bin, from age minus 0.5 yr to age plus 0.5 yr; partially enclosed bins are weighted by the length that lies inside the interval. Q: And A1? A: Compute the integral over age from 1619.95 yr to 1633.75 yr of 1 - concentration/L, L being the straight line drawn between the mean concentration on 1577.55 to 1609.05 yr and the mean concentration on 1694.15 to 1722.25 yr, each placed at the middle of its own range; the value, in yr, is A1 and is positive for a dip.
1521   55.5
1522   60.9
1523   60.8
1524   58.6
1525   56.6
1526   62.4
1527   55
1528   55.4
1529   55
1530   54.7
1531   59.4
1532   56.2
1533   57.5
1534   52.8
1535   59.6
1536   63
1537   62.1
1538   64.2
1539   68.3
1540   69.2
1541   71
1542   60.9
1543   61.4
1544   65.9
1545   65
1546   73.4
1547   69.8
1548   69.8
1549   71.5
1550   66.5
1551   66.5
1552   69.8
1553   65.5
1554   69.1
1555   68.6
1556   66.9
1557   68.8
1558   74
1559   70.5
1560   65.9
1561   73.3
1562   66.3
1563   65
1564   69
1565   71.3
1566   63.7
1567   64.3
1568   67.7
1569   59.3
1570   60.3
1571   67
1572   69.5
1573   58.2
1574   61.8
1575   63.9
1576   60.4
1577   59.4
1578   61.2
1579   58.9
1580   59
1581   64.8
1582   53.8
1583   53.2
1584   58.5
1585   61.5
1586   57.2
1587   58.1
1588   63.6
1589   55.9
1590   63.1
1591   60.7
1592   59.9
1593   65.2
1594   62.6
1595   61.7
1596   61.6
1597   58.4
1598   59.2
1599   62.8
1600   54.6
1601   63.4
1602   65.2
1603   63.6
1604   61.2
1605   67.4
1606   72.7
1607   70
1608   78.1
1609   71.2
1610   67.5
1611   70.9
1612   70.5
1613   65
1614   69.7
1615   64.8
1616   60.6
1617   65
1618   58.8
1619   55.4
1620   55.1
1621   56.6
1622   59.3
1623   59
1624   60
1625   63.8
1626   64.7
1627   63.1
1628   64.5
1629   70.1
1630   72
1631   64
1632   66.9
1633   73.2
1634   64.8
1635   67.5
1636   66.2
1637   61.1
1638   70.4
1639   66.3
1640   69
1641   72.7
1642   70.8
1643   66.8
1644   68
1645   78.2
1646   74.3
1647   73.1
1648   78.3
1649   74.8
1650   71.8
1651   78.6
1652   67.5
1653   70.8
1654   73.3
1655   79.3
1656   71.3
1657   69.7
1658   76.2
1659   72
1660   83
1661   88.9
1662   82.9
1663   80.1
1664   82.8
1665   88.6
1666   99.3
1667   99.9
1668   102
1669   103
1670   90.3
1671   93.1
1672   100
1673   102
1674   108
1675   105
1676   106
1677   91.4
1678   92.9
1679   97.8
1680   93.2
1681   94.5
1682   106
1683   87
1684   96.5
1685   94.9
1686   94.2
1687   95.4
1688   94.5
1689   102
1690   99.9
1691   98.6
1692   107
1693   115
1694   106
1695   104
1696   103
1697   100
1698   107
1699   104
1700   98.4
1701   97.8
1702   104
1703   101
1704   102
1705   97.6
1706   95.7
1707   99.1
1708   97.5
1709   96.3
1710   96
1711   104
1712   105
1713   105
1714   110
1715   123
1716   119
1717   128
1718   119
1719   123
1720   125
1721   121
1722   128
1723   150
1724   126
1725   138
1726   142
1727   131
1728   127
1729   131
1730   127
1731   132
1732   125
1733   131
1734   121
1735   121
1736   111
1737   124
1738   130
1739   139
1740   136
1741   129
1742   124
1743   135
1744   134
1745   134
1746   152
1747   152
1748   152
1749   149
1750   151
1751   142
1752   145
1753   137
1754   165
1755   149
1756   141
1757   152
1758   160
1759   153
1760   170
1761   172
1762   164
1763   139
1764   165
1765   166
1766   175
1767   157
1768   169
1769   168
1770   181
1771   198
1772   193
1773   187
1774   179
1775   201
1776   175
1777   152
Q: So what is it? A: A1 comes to 2.1 yr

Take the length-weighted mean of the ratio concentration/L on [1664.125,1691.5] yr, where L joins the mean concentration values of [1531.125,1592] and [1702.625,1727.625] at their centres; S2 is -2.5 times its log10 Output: 0.06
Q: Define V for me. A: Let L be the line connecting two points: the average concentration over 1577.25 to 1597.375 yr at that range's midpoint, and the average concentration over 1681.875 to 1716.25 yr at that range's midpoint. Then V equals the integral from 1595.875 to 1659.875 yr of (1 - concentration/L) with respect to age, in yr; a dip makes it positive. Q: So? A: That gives 6.4 yr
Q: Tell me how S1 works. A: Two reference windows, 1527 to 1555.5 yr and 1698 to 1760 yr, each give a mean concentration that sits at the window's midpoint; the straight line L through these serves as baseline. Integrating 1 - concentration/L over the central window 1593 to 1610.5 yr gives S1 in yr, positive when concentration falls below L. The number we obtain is 4.0 yr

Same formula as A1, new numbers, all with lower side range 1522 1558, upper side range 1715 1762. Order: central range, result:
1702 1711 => 1.90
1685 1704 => 3.03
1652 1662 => 2.90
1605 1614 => 1.90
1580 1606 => 6.98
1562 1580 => 2.74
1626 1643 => 5.35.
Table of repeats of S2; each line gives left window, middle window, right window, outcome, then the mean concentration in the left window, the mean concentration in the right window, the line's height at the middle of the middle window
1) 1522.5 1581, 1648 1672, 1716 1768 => 0.28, 64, 140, 107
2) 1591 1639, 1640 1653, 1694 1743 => 0.11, 64.4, 117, 80.4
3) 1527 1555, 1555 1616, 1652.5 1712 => 0.15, 63.8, 95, 73.6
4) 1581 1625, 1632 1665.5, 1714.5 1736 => 0.18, 62.4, 128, 86.8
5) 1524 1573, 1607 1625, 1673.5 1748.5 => 0.31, 64.6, 114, 85.2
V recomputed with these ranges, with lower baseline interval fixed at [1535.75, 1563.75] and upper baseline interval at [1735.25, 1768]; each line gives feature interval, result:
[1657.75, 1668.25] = 2.39 yr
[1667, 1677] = 1.32 yr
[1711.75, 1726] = 1.11 yr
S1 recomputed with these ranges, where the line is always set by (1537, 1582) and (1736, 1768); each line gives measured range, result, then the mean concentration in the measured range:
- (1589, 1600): 2.7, 61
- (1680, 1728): 7.3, 108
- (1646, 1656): 2.9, 74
